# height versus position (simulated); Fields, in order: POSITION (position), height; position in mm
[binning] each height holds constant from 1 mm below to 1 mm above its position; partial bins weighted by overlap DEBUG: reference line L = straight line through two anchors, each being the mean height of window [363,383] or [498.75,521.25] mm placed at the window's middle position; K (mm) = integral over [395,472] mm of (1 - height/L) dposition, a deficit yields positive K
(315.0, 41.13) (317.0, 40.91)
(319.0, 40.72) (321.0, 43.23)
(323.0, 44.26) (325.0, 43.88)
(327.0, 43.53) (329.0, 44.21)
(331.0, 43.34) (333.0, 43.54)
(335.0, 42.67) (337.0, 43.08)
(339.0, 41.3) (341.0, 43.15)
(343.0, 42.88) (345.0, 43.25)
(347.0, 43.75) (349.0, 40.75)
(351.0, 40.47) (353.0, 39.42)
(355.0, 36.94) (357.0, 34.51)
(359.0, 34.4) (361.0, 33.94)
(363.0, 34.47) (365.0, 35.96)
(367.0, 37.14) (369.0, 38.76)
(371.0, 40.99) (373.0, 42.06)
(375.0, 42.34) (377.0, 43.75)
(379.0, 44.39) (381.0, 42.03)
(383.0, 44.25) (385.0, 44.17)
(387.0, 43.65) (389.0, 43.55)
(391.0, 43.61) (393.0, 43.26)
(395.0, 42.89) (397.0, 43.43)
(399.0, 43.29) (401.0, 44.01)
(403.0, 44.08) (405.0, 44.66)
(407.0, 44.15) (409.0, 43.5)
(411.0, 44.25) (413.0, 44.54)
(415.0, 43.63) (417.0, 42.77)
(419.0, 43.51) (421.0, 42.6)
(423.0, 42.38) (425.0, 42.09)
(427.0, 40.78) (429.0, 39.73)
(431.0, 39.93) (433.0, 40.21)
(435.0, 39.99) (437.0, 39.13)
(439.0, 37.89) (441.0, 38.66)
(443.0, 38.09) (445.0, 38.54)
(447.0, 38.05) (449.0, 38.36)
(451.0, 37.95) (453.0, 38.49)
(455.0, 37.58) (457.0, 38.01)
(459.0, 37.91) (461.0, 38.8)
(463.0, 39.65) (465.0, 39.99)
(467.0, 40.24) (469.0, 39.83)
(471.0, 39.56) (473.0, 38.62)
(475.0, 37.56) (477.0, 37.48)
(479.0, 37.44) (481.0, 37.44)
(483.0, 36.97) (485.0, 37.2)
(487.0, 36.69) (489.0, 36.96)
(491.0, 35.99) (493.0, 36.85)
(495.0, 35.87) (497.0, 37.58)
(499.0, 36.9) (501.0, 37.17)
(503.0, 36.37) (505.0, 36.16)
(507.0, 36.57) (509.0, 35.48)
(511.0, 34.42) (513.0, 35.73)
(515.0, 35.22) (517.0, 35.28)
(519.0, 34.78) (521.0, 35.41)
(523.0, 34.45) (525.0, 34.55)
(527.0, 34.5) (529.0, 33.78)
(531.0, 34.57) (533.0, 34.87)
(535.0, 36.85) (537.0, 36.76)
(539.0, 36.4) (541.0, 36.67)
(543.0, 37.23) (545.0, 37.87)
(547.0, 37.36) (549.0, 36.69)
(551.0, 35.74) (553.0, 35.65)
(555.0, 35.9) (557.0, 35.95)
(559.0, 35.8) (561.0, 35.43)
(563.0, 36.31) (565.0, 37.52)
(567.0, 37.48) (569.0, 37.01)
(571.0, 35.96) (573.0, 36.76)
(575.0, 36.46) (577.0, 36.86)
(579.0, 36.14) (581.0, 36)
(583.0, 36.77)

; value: -4.6 mm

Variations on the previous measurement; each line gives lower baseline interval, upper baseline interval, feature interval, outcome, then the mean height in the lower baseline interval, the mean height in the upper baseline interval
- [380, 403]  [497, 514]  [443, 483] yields 0.46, 43.5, 36.2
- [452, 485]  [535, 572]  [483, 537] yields 2.45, 38.4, 36.5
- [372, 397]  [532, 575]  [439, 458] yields 1.20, 43.3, 36.5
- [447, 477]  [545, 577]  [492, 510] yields 0.60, 38.7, 36.5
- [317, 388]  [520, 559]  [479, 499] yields 0.22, 41.2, 35.9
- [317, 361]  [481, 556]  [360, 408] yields -2.21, 41.4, 36.1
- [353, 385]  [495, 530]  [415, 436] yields -2.06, 39.2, 35.6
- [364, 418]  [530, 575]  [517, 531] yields 1.08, 42.8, 36.4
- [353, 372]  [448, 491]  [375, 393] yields -3.29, 36.5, 38.2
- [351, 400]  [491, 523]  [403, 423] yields -2.27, 40.5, 35.9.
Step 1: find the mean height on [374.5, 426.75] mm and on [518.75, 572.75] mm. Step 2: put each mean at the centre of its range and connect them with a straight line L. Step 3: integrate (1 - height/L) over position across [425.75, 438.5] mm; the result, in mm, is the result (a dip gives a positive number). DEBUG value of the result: 0.6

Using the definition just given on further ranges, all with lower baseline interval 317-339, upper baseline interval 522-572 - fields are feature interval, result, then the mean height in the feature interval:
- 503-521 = 0.81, 35.5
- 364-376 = 0.62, 39.5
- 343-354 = 0.19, 41.7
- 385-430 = -3.01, 43.2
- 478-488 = 0.25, 37.1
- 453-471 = -0.11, 39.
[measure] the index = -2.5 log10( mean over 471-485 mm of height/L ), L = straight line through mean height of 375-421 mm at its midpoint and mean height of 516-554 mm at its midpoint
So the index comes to 0.04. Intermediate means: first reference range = 43.6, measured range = 37.7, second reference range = 35.8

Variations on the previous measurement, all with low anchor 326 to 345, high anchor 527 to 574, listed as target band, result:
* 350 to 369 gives 0.16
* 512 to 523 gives 0.06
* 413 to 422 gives -0.07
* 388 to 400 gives -0.05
